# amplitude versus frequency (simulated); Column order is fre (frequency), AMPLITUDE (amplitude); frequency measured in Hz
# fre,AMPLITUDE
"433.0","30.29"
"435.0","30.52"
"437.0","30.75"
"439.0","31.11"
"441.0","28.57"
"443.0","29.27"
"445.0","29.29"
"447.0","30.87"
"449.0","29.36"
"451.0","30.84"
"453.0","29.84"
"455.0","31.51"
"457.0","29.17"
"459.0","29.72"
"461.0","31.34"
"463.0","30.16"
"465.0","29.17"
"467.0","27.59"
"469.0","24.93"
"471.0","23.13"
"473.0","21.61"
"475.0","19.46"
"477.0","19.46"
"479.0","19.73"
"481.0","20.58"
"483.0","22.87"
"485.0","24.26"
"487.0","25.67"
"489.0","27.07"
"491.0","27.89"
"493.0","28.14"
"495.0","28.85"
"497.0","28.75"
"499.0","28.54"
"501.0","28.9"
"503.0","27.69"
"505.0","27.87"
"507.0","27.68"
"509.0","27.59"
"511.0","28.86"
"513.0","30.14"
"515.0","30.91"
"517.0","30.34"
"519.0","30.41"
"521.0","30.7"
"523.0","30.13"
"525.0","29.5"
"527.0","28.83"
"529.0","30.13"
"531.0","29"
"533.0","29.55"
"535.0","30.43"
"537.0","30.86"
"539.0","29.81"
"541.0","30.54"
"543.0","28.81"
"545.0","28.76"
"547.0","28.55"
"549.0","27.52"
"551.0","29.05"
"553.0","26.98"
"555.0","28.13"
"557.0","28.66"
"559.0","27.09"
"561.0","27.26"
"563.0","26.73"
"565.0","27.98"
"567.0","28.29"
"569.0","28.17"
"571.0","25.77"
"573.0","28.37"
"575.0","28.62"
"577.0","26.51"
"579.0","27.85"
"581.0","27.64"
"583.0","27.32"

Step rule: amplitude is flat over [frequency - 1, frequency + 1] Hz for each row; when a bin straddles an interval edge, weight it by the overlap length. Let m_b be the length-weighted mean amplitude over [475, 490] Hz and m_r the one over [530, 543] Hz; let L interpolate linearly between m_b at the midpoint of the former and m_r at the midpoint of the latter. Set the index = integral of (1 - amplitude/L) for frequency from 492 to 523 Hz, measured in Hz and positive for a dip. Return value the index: -3.7 Hz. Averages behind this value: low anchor 22.6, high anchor 29.9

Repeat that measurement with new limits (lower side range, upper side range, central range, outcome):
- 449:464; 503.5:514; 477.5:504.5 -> 2.8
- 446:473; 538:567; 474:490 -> 3.5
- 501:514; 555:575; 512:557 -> -2.3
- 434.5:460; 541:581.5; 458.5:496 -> 5.3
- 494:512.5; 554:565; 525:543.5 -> -1.2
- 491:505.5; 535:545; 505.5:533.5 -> -0.3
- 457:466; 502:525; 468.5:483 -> 4.2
